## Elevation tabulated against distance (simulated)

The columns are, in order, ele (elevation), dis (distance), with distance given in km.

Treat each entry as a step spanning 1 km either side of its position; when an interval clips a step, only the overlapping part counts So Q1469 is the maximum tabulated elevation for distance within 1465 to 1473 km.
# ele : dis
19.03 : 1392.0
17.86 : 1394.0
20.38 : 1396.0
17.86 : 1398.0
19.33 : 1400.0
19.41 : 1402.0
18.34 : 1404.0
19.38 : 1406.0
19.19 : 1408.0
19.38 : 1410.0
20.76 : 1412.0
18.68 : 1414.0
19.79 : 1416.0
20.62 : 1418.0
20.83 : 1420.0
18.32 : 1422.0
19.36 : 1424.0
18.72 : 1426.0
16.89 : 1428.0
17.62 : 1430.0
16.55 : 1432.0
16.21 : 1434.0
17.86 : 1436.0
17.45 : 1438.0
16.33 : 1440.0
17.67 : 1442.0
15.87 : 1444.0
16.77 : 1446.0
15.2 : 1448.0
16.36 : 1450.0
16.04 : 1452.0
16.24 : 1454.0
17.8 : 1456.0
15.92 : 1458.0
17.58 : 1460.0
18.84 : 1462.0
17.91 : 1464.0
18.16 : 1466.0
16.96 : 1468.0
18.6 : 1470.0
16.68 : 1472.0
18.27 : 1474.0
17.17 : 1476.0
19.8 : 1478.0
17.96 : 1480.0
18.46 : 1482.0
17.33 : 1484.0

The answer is 18.6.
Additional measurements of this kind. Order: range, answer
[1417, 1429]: 20.83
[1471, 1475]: 18.27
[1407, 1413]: 20.76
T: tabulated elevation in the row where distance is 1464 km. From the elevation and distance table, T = 17.91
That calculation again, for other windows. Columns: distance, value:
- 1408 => 19.19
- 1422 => 18.32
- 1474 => 18.27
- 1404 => 18.34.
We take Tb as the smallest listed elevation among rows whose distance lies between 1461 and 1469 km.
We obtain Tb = 16.96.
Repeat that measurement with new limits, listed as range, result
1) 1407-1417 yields 18.68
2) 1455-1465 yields 15.92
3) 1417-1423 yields 18.32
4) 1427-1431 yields 16.89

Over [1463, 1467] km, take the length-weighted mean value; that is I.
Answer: 18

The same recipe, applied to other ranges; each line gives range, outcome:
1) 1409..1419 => 19.8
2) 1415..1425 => 19.8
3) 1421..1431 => 18.2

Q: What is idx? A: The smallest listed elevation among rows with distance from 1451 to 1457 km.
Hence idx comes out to 16.04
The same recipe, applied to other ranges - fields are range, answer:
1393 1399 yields 17.86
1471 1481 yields 16.68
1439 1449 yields 15.2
